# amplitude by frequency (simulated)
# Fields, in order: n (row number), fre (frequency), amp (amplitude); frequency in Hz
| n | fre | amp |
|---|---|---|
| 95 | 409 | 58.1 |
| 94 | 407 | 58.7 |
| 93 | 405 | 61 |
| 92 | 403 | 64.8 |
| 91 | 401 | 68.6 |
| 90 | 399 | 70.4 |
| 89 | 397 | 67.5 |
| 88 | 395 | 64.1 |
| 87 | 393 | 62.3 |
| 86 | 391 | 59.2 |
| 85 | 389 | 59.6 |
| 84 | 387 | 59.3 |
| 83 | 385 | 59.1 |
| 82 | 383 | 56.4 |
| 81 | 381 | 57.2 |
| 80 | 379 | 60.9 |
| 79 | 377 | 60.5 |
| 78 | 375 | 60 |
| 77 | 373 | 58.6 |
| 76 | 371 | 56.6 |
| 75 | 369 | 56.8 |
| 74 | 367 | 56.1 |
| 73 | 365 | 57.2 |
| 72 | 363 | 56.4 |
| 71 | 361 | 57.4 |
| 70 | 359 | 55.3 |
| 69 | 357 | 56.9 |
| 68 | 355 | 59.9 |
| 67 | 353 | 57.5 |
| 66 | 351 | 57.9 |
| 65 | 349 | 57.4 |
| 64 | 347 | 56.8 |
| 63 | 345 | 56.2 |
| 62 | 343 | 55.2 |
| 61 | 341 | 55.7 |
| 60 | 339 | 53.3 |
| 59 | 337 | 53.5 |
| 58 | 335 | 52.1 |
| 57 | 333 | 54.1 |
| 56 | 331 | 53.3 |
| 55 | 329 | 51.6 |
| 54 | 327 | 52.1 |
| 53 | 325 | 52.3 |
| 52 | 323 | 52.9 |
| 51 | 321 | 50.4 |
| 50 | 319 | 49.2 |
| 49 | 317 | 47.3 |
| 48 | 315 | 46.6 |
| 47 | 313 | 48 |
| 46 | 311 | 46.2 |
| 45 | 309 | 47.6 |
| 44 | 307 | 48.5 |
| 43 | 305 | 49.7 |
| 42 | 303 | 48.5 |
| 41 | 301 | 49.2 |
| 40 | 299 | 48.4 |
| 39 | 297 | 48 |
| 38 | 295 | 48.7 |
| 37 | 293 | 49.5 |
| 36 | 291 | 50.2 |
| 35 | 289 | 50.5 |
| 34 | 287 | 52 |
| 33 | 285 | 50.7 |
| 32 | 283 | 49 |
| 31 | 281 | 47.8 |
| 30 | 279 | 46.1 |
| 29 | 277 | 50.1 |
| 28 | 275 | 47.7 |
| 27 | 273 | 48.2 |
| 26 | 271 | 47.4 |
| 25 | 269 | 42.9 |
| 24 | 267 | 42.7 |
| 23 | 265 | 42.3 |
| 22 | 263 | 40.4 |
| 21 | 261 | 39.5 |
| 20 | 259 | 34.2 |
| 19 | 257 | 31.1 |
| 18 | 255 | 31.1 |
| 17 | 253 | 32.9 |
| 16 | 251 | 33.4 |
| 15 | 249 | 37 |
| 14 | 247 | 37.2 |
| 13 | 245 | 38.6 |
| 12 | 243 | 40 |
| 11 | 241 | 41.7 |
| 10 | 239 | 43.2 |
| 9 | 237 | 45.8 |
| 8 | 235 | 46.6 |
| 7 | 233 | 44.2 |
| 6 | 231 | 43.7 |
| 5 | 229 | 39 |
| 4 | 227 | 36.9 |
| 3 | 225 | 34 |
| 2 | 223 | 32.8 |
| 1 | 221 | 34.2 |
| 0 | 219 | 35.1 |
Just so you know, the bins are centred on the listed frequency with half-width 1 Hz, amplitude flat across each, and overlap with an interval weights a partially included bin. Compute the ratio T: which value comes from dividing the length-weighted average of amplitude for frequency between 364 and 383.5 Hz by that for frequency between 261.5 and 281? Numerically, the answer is 1.28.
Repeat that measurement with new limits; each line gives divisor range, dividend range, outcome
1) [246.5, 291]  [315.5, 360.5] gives 1.27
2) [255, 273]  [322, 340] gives 1.32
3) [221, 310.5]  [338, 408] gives 1.37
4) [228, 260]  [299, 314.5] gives 1.24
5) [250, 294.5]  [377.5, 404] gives 1.42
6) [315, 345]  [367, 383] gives 1.12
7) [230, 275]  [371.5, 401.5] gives 1.52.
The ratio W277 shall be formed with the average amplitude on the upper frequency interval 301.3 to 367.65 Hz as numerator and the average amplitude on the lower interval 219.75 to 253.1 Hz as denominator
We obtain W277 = 1.4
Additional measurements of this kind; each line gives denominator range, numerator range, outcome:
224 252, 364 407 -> 1.51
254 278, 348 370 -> 1.38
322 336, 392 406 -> 1.25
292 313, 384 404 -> 1.31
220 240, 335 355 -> 1.40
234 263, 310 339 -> 1.33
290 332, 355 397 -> 1.19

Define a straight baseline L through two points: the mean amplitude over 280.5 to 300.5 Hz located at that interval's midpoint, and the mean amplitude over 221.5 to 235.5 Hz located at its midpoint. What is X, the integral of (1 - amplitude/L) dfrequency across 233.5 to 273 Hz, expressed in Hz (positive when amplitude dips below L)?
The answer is 3.2 Hz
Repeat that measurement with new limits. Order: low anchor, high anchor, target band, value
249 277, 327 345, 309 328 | 0.4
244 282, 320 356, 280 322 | -1.2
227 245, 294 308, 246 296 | 2.9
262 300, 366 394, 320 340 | 0.2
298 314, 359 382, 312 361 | -0.7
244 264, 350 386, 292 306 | -1.4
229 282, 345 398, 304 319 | 0.6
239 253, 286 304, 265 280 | -0.7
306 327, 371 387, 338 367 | -1.0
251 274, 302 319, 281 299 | -2.3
